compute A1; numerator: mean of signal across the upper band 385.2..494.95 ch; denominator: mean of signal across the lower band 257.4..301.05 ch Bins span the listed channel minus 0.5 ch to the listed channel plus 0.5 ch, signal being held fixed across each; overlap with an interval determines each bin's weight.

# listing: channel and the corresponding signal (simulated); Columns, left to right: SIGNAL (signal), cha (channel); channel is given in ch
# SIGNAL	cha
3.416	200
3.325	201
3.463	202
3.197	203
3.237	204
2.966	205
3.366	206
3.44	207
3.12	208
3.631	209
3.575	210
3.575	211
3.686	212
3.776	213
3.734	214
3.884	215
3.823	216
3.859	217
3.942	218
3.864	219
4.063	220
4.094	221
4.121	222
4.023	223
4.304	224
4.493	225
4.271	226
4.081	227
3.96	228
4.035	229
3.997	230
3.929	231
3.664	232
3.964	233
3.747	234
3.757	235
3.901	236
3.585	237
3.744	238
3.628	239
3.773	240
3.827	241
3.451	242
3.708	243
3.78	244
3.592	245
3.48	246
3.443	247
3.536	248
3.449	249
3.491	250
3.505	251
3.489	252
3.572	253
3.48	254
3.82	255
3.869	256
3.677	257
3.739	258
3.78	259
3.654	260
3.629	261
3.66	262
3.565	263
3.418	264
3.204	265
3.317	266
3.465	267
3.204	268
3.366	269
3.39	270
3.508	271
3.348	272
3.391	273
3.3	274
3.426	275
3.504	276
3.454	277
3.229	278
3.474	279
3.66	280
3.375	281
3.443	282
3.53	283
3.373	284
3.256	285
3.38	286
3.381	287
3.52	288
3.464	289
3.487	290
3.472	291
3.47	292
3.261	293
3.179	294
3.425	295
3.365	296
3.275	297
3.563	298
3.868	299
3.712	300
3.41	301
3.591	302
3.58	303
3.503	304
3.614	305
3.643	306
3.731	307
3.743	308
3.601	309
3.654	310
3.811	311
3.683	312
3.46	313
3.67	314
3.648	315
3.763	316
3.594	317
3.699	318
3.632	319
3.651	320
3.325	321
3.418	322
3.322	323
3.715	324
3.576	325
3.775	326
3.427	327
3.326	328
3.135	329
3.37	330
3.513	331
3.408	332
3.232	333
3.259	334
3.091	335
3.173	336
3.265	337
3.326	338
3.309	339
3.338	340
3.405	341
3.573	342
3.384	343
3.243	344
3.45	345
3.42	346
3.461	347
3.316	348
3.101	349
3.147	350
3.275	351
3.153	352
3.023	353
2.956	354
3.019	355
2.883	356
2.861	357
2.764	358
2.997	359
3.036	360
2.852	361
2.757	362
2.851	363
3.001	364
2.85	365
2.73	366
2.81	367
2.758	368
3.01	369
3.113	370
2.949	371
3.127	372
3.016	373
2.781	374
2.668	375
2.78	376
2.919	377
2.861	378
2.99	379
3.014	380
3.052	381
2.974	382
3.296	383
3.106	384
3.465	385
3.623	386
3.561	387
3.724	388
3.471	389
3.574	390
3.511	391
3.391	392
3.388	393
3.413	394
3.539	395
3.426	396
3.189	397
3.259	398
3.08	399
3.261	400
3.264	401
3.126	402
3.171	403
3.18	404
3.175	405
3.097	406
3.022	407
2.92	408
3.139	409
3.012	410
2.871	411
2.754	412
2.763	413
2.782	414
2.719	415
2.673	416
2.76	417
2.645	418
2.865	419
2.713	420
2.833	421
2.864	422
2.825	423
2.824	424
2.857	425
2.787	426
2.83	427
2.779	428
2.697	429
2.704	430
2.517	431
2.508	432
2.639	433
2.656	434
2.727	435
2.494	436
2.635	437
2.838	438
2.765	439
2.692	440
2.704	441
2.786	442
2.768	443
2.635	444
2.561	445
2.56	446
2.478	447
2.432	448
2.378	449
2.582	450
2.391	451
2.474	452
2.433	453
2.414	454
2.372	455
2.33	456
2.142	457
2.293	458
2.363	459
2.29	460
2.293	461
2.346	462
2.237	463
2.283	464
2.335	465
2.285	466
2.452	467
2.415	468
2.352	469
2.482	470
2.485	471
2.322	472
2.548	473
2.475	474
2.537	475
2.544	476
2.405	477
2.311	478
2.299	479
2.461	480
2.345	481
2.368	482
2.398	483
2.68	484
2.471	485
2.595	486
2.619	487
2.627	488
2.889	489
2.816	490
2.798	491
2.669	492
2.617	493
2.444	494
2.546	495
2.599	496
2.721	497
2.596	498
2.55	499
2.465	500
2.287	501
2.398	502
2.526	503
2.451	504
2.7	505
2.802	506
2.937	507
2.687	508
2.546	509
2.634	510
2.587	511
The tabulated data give 0.79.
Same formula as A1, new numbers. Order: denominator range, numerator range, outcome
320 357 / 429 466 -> 0.76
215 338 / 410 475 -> 0.72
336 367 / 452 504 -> 0.79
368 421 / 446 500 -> 0.80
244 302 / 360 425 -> 0.88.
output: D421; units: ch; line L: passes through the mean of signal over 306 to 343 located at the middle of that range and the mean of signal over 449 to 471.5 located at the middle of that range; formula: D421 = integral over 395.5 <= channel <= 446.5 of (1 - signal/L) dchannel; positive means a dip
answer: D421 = -3.0 ch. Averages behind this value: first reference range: 3.49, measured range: 2.85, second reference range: 2.37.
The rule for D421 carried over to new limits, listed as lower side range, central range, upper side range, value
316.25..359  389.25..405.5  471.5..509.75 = -1.6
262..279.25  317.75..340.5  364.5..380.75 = -2.1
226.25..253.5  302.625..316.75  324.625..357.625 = -1.0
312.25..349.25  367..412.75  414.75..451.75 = -2.4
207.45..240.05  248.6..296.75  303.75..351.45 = 2.8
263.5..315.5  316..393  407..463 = -2.8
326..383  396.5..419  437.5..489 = -1.6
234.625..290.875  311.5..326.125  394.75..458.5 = -1.4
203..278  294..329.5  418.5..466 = -3.2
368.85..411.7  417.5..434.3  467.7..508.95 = 1.2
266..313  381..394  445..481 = -2.5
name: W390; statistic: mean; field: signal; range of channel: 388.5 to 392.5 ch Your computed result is 3.49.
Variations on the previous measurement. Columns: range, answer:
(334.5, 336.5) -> 3.13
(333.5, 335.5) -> 3.17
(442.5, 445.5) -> 2.65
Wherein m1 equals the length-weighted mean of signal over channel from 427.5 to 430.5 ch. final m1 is 2.73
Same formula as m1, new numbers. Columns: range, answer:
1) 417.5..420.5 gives 2.74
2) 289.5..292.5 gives 3.48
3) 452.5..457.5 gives 2.34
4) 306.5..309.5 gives 3.69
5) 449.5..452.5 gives 2.48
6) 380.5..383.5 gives 3.11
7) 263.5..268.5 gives 3.32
